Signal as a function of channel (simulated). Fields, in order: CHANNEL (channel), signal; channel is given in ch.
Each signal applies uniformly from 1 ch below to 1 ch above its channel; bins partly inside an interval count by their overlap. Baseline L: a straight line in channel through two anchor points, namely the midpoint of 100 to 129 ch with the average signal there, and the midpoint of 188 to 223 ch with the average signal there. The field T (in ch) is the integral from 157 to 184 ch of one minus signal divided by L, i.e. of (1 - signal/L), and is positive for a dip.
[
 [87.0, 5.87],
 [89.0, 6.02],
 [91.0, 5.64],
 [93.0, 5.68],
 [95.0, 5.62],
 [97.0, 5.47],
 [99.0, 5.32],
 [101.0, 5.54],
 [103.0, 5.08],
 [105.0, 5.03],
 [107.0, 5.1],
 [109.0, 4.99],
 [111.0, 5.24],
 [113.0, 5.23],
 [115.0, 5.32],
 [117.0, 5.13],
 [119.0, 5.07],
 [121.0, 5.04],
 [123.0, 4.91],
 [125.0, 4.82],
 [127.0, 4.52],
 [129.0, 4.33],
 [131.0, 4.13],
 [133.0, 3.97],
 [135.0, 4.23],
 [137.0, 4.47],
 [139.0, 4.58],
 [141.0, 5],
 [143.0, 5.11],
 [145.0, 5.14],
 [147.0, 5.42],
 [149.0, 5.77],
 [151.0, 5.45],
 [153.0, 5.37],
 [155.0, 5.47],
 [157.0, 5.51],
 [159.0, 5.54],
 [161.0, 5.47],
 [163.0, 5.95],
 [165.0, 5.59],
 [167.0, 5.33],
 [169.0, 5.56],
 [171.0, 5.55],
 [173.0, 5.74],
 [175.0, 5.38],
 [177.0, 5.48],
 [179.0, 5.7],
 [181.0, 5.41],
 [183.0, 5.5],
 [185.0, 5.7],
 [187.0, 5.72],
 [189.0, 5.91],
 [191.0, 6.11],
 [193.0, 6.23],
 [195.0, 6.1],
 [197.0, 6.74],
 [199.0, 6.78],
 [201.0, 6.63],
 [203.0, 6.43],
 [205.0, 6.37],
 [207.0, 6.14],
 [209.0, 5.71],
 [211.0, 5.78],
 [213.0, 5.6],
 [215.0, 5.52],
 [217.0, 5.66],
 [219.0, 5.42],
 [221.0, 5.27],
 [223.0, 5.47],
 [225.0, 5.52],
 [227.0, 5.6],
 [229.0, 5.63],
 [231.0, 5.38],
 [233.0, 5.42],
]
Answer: 0.4 ch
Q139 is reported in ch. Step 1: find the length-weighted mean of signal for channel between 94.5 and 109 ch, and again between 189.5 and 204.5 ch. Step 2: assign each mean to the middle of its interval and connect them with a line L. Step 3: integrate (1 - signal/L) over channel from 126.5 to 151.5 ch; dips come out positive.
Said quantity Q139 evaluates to 4.2 ch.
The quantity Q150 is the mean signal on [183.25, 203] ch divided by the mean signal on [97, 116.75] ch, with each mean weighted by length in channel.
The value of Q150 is 1.2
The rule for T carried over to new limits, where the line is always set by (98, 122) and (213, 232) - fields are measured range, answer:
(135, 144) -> 0.9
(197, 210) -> -2.2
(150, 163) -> -0.5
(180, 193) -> -0.9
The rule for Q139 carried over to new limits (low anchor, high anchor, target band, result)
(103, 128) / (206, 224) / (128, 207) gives -2.5 ch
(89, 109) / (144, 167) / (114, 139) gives 3.6 ch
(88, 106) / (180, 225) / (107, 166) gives 6.1 ch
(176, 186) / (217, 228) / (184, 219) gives -3.4 ch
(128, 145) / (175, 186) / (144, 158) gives -1.7 ch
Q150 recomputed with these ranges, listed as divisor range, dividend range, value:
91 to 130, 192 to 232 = 1.15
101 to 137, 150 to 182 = 1.14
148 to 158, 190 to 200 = 1.16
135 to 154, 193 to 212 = 1.23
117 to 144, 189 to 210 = 1.36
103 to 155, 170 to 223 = 1.18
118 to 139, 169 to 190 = 1.23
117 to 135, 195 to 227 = 1.29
